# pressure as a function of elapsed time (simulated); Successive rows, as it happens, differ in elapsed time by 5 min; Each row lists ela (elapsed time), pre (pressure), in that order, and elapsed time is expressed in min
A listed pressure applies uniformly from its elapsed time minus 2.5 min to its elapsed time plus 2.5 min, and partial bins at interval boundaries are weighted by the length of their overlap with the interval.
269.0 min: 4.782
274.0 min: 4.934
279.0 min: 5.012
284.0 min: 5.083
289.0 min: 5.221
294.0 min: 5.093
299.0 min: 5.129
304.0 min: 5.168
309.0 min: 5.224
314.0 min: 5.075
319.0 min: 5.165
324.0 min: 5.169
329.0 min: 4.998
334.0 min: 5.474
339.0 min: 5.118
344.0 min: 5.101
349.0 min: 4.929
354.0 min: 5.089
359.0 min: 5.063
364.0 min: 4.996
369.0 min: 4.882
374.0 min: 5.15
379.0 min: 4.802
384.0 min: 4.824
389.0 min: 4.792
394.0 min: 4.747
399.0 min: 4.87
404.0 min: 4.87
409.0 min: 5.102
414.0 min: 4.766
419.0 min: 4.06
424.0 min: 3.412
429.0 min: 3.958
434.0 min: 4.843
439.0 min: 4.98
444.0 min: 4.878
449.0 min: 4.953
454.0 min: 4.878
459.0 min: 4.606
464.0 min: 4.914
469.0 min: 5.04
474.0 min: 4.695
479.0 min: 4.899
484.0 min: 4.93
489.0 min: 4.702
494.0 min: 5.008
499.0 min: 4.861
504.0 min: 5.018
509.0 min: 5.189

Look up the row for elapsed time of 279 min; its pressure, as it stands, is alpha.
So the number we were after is 5.012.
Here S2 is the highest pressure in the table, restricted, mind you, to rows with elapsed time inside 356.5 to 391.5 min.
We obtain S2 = 5.15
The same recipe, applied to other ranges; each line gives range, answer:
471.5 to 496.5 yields 5.008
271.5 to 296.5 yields 5.221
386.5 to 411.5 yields 5.102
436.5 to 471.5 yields 5.04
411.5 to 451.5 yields 4.98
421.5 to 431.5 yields 3.958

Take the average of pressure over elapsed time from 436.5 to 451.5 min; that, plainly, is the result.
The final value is 4.94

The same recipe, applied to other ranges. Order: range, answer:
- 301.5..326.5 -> 5.16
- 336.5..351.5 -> 5.05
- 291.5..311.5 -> 5.15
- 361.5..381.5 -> 4.96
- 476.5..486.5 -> 4.91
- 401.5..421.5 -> 4.7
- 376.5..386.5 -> 4.81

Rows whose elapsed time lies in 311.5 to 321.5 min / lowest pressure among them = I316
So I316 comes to 5.075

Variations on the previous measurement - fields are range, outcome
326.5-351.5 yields 4.929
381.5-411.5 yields 4.747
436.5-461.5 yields 4.606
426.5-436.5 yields 3.958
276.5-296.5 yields 5.012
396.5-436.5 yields 3.412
